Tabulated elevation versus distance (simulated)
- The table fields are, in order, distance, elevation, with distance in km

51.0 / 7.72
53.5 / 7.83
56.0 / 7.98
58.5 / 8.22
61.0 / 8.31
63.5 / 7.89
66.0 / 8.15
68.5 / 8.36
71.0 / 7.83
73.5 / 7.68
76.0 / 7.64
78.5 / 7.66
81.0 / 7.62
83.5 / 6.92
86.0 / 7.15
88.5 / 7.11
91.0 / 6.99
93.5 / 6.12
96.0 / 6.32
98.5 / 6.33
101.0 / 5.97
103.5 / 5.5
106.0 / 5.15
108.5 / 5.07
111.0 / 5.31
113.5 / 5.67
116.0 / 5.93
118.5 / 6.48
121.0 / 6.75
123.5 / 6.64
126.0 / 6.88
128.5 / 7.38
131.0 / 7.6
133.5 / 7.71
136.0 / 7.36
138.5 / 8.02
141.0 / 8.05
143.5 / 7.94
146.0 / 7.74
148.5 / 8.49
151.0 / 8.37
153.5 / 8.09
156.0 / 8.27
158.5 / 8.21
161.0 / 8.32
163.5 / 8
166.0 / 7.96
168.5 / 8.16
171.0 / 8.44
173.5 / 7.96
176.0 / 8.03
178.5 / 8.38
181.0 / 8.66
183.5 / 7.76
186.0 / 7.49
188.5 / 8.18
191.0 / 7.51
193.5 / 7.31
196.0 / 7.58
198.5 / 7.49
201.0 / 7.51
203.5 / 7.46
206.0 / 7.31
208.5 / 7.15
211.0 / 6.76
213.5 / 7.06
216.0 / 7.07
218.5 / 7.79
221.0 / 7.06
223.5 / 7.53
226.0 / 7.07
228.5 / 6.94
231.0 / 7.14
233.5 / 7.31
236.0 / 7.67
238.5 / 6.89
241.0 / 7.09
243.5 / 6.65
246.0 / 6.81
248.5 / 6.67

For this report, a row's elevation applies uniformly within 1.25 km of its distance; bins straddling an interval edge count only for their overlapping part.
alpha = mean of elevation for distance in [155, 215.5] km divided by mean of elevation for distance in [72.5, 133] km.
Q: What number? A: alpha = 1.18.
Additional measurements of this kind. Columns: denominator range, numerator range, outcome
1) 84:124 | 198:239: 1.18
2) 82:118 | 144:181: 1.34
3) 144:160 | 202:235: 0.88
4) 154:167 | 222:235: 0.88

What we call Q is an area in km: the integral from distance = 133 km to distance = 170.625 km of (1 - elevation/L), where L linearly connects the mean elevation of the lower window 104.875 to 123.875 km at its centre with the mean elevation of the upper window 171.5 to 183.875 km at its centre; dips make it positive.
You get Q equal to -4.4 km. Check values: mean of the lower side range 5.84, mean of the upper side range 8.2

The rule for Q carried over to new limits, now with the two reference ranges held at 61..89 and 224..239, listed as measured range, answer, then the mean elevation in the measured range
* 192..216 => 0.0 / 7.28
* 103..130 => 5.2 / 6.1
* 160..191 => -3.0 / 8.09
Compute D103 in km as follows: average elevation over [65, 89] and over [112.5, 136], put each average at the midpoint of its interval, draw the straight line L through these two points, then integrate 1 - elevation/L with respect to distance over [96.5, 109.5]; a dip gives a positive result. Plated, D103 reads 2.8 km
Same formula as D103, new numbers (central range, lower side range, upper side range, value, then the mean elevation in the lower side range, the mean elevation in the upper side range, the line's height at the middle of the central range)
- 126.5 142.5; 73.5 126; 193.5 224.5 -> -2.19 km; 6.46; 7.31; 6.73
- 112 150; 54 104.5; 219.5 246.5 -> 0.02 km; 7.3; 7.12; 7.24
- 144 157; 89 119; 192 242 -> -3.42 km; 5.92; 7.26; 6.47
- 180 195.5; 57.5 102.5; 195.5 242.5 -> -1.12 km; 7.33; 7.25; 7.27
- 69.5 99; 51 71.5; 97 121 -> -0.77 km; 8.06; 5.77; 6.96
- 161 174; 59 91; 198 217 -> -1.37 km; 7.68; 7.22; 7.36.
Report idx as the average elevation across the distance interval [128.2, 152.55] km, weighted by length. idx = 7.89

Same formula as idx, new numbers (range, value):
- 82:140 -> 6.55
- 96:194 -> 7.35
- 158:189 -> 8.12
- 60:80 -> 7.93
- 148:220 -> 7.81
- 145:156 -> 8.19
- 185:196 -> 7.62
